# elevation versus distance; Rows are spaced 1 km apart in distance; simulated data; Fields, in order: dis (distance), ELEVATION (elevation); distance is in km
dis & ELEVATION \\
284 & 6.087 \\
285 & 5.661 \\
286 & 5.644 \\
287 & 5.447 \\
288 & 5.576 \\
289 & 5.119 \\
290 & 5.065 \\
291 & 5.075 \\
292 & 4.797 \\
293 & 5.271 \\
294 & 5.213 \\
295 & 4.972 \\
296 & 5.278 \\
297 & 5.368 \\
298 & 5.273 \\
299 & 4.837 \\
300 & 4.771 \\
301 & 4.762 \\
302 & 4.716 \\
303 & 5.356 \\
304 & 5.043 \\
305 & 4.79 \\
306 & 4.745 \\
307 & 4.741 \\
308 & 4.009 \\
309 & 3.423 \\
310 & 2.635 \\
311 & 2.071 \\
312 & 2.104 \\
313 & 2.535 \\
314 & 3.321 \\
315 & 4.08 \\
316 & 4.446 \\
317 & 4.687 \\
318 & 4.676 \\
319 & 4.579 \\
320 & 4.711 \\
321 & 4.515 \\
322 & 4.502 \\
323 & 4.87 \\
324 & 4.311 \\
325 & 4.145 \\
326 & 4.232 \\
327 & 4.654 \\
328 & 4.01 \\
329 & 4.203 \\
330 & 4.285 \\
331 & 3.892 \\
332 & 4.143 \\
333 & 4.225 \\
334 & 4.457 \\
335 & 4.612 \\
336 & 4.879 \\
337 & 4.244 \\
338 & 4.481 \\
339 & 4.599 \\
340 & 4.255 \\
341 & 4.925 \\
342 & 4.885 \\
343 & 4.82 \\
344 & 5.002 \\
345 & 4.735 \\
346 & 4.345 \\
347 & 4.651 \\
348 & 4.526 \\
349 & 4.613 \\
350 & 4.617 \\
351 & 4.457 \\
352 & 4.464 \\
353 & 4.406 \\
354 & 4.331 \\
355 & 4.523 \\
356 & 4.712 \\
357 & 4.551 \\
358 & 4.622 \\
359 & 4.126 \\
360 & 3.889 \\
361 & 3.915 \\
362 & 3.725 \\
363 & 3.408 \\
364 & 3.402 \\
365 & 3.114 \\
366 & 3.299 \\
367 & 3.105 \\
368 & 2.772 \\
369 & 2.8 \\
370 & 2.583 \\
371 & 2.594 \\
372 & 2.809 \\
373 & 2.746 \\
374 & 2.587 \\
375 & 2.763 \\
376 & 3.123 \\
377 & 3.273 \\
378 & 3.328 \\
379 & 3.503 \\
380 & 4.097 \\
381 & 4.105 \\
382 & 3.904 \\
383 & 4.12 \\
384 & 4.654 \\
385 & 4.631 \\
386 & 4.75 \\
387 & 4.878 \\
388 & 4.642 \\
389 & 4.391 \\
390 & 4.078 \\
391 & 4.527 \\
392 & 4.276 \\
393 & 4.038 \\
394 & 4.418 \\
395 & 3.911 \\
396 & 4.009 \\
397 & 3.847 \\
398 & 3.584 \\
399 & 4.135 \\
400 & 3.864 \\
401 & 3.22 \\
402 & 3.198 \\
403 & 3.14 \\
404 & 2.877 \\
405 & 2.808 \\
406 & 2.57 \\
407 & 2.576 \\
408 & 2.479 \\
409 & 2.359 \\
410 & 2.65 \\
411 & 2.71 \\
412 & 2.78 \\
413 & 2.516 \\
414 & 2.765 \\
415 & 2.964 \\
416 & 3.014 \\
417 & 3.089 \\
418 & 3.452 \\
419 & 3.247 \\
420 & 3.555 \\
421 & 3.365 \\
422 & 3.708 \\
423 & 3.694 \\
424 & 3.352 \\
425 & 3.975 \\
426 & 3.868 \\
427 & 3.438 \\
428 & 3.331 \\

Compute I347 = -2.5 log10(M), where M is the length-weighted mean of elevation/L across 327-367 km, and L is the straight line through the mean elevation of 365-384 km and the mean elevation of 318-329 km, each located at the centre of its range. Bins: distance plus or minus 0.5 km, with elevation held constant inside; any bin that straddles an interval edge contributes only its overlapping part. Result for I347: -0.11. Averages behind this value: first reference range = 4.45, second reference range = 3.23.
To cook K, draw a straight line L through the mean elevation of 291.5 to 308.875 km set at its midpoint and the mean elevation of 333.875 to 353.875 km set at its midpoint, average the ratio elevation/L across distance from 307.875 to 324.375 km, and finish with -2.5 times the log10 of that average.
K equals 0.24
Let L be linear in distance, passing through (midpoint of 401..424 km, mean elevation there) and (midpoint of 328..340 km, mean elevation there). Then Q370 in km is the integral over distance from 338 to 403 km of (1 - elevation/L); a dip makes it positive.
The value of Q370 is -4.6 km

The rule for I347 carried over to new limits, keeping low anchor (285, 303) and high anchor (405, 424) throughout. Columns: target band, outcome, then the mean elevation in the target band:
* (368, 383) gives 0.155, 3.18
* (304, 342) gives 0.105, 4.18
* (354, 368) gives 0.027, 3.85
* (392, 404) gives -0.144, 3.75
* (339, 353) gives -0.102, 4.63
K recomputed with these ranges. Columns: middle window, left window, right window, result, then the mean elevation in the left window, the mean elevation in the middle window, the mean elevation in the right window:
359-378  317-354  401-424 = 0.22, 4.5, 3.14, 2.99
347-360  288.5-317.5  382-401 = -0.04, 4.43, 4.48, 4.23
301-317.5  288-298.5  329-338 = 0.22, 5.16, 3.94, 4.34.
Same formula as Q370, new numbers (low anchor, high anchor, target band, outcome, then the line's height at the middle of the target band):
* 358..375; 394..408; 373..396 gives -4.7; 3.29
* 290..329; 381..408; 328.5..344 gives -0.9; 4.24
